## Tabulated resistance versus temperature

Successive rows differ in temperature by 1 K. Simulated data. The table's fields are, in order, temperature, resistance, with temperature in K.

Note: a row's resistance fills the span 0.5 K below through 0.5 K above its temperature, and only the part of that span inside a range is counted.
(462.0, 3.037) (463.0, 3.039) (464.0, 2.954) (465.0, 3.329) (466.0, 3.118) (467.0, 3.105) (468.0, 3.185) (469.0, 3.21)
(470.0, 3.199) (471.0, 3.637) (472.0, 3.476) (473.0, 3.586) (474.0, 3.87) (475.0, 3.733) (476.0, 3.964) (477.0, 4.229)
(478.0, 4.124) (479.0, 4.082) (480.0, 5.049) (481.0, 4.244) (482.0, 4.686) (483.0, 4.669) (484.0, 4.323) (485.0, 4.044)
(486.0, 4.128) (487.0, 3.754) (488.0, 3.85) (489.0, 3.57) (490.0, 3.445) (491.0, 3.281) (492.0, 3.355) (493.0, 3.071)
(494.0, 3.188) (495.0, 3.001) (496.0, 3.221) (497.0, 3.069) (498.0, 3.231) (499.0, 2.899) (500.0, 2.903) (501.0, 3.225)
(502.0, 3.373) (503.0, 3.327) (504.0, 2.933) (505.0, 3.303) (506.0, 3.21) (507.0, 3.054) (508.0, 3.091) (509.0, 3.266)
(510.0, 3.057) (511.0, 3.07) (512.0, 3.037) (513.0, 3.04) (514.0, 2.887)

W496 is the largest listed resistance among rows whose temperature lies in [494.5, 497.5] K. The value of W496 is 3.221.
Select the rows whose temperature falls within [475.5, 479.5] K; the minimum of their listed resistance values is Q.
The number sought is 3.964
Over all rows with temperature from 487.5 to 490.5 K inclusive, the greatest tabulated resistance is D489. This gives 3.85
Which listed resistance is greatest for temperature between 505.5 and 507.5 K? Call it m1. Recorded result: 3.21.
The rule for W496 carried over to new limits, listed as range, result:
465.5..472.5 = 3.637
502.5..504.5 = 3.327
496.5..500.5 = 3.231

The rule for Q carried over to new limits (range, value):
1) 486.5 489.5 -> 3.57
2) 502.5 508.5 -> 2.933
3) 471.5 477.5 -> 3.476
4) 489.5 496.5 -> 3.001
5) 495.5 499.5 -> 2.899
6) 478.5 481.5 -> 4.082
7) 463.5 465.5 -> 2.954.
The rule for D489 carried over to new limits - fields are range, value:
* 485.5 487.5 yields 4.128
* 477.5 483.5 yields 5.049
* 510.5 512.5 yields 3.07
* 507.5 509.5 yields 3.266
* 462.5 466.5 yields 3.329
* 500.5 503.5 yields 3.373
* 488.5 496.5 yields 3.57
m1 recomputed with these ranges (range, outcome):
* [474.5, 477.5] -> 4.229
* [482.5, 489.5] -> 4.669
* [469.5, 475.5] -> 3.87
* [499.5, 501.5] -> 3.225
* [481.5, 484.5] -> 4.686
